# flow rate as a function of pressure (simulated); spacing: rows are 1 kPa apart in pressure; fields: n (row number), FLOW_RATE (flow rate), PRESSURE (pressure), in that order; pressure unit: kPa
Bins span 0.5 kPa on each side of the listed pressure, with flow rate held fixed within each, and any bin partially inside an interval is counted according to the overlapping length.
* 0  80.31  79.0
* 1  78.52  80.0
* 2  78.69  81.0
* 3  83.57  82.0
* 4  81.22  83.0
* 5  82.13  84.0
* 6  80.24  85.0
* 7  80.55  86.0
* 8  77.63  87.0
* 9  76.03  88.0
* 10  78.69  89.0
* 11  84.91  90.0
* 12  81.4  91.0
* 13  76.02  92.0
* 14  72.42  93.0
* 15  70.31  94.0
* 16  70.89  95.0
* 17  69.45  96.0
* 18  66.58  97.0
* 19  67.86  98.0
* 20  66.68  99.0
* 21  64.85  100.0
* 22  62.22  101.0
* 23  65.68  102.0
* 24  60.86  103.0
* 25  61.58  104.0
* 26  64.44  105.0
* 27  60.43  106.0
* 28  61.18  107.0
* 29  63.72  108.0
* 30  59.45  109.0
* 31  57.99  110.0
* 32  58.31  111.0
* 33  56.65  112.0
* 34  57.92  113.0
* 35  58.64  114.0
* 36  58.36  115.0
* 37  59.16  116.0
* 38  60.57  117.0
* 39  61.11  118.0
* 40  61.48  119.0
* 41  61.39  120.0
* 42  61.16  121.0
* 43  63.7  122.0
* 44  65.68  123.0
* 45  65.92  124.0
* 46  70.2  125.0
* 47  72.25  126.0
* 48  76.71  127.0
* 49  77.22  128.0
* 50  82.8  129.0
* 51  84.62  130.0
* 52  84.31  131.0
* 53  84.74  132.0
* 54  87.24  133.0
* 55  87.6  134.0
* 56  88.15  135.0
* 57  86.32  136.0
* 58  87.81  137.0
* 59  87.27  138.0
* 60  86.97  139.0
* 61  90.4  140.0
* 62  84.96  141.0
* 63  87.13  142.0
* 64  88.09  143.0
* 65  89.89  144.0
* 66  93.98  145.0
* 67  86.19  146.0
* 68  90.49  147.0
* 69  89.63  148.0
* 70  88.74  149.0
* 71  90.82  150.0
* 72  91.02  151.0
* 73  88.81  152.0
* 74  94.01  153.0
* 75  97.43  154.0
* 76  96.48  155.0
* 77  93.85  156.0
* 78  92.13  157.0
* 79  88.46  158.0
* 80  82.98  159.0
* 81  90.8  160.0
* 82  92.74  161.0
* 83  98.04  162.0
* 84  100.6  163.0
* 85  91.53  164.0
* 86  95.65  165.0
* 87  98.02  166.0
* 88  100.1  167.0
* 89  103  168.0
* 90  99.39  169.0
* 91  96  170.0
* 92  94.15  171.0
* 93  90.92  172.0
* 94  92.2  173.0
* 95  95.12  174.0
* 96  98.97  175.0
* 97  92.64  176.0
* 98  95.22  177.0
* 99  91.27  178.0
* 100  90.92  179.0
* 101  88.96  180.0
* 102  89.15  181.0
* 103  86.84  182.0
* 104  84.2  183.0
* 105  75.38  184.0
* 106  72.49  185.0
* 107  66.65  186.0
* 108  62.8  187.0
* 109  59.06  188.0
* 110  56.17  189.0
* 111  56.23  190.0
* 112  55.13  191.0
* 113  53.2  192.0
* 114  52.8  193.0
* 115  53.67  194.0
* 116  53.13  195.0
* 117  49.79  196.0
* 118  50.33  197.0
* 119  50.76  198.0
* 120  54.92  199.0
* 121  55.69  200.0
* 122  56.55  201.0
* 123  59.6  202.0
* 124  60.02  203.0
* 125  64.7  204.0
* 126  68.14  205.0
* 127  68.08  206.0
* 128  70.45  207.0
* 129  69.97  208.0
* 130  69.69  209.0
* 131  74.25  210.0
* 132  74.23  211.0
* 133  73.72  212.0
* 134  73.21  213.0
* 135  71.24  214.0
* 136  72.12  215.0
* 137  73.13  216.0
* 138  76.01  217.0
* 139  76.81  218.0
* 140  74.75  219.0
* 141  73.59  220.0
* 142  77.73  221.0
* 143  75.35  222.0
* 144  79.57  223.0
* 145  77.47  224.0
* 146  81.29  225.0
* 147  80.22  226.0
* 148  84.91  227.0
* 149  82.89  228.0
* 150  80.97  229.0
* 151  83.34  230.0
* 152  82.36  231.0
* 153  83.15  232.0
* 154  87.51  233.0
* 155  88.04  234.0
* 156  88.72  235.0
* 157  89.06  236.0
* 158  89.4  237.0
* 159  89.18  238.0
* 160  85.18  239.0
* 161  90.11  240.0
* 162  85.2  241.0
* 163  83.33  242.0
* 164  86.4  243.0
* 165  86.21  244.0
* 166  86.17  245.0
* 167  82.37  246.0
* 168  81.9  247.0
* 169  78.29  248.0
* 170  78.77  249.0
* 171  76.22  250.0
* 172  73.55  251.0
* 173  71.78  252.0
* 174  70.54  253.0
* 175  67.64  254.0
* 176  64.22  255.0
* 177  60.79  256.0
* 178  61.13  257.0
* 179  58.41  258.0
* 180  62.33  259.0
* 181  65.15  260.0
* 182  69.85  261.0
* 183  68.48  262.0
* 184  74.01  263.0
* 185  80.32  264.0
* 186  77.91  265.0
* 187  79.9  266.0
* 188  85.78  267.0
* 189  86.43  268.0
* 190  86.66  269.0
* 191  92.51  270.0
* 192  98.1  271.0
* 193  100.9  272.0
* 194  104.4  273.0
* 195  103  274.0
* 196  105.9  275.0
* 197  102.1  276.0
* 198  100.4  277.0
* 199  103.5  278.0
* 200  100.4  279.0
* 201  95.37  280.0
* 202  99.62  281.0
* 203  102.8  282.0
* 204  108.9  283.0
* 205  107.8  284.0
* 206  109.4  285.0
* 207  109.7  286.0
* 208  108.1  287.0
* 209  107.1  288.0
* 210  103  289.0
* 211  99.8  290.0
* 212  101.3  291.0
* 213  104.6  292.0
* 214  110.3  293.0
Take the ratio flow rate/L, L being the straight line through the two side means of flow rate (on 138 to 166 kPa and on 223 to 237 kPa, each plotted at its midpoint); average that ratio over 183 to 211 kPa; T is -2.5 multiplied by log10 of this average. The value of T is 0.38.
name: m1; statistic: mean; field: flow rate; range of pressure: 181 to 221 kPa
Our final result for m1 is 65.8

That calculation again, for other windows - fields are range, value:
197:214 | 65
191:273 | 74.5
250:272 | 74.7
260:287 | 94.1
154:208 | 78.1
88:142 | 71.1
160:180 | 95.3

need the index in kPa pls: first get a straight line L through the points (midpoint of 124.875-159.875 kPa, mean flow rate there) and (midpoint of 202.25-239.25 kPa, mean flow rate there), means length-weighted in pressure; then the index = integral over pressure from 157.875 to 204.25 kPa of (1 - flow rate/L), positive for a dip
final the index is 2.9 kPa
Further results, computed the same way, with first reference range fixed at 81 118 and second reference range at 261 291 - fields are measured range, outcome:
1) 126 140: -2.06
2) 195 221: 5.83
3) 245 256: 2.12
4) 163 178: -3.09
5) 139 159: -3.73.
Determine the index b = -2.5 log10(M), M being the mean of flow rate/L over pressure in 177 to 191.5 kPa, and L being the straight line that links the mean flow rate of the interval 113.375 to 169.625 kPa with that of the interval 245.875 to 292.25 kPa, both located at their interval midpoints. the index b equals 0.14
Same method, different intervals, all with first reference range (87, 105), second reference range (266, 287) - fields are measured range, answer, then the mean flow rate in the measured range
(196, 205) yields 0.47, 56.8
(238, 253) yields 0.16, 81.7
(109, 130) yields 0.15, 64.7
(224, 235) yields 0.11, 83.4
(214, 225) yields 0.19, 75.7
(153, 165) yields -0.16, 93.3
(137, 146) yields -0.14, 88.4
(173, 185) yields -0.07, 89.3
